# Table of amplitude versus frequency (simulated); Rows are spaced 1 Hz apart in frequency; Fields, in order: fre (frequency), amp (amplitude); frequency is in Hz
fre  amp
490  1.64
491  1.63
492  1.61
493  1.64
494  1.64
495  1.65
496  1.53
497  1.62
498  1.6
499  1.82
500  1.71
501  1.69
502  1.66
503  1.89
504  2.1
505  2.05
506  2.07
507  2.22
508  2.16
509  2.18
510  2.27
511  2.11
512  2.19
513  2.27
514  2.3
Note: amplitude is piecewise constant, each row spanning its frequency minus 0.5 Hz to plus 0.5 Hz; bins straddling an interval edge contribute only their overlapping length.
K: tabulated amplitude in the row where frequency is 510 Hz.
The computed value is 2.27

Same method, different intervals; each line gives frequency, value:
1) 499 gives 1.82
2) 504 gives 2.1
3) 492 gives 1.61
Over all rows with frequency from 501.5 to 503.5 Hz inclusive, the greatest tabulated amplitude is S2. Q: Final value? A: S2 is 1.89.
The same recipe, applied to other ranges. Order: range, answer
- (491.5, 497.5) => 1.65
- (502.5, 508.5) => 2.22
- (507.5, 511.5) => 2.27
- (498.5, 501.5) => 1.82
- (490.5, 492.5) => 1.63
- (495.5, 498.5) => 1.62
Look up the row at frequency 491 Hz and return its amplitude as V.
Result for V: 1.63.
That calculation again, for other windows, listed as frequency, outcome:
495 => 1.65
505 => 2.05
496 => 1.53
